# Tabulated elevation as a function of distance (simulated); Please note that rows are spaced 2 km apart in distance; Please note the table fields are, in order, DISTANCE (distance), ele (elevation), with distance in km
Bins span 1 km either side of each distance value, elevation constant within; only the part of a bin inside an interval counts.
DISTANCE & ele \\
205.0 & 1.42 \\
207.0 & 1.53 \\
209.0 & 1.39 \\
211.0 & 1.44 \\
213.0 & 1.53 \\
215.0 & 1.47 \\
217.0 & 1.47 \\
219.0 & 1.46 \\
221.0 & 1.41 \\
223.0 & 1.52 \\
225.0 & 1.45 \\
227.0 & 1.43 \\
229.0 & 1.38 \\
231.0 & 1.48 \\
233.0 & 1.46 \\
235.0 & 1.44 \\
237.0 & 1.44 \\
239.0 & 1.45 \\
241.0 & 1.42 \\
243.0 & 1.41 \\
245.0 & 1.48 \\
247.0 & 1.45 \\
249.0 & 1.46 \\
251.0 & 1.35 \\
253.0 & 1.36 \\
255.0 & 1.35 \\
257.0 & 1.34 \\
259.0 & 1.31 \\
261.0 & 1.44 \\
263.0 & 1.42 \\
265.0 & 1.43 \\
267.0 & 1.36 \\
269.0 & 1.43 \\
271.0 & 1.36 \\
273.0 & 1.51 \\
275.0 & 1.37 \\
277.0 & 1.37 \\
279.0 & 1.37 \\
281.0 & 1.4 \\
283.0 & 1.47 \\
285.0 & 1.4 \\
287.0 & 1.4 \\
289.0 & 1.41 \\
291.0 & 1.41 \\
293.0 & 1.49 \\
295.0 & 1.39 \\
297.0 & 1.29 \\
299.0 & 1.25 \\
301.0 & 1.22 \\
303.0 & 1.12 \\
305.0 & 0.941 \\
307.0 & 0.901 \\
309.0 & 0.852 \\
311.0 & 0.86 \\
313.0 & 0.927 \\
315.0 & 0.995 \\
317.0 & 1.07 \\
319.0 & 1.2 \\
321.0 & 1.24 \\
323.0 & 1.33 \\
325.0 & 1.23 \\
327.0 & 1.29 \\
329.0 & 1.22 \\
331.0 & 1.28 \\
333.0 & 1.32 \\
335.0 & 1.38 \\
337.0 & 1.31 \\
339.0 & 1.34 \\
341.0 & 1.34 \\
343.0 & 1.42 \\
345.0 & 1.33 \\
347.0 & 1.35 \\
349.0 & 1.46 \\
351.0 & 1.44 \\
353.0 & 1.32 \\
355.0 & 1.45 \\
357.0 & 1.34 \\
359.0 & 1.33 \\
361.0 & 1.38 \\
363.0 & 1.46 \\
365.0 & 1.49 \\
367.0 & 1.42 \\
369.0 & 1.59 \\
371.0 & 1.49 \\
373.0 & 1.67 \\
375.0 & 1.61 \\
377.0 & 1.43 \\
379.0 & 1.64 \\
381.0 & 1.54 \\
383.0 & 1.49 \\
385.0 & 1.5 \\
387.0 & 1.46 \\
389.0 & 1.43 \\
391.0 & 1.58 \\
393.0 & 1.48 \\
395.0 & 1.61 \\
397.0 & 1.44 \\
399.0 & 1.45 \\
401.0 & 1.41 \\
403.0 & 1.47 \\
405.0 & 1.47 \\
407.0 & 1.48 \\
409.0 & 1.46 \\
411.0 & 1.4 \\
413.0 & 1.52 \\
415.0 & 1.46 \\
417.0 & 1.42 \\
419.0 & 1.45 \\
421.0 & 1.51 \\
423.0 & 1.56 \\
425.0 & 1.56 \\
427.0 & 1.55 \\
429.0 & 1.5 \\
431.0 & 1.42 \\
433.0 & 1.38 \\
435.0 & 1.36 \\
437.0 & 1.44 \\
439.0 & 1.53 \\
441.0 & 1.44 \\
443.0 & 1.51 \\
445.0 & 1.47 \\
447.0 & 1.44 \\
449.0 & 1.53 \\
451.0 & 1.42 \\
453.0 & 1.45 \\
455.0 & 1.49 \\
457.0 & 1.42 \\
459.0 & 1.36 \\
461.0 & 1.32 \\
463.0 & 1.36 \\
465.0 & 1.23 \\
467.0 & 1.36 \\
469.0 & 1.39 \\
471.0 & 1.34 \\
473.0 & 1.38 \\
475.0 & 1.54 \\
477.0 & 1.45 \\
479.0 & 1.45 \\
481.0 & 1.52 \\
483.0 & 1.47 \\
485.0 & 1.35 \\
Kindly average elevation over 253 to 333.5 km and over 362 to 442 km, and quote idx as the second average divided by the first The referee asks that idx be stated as 1.17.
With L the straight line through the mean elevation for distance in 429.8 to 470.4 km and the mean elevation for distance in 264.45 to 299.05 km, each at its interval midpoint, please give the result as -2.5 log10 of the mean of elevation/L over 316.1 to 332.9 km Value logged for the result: 0.14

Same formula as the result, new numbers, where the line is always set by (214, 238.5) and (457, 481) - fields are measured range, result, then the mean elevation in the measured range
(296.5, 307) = 0.25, 1.13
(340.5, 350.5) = 0.03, 1.39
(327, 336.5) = 0.10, 1.3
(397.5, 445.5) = -0.05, 1.47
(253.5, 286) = 0.03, 1.4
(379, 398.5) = -0.07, 1.51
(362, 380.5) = -0.09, 1.53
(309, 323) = 0.33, 1.05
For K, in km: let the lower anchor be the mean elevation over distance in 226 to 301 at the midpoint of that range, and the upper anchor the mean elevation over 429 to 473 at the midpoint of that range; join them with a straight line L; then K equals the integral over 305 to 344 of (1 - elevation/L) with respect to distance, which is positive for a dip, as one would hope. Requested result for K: 6.3 km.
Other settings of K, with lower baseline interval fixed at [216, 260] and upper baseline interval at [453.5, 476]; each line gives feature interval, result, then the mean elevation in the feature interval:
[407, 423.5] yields -0.94 km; 1.47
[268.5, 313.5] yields 4.62 km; 1.27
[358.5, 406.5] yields -3.35 km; 1.49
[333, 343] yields 0.41 km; 1.35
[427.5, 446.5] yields -0.89 km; 1.45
